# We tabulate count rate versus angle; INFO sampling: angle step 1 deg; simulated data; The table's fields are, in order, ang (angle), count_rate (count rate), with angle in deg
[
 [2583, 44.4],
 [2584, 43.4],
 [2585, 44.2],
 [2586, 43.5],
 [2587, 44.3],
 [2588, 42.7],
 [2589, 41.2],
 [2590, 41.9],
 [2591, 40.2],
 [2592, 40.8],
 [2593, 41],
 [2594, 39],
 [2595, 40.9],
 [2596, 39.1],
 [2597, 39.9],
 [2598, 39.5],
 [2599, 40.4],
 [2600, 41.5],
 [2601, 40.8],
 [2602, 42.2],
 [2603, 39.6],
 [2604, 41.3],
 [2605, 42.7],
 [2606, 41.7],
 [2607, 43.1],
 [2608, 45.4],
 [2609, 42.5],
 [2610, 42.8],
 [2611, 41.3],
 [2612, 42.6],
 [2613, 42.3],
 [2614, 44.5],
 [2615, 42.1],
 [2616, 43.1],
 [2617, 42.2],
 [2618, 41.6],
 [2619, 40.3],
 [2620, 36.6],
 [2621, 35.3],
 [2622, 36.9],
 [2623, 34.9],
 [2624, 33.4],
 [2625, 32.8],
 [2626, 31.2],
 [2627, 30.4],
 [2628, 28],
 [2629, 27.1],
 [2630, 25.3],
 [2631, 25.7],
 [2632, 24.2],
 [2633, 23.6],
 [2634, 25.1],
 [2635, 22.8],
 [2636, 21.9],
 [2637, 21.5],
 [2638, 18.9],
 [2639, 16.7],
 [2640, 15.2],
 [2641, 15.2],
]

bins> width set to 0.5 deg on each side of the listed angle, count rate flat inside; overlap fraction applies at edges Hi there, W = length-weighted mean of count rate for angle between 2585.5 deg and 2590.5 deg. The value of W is 42.7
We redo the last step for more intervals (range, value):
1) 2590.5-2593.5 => 40.7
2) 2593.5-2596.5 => 39.7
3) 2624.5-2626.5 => 32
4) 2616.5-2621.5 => 39.2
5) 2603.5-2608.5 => 42.8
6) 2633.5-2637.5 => 22.8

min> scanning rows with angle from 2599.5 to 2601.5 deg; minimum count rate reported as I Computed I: 40.8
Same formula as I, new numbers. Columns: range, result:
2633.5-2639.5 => 16.7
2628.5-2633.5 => 23.6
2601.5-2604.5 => 39.6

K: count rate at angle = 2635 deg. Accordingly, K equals 22.8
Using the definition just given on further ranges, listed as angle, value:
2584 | 43.4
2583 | 44.4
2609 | 42.5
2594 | 39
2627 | 30.4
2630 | 25.3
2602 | 42.2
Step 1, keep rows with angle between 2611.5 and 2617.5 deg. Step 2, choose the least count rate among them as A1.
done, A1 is 42.1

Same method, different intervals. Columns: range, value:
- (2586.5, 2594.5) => 39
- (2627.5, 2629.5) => 27.1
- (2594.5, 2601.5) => 39.1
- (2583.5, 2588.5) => 42.7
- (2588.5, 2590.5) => 41.2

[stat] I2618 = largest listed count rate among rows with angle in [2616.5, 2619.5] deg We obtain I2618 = 42.2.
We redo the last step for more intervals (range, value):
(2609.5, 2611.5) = 42.8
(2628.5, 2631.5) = 27.1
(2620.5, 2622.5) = 36.9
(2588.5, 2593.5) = 41.9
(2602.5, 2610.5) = 45.4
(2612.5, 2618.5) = 44.5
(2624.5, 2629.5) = 32.8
